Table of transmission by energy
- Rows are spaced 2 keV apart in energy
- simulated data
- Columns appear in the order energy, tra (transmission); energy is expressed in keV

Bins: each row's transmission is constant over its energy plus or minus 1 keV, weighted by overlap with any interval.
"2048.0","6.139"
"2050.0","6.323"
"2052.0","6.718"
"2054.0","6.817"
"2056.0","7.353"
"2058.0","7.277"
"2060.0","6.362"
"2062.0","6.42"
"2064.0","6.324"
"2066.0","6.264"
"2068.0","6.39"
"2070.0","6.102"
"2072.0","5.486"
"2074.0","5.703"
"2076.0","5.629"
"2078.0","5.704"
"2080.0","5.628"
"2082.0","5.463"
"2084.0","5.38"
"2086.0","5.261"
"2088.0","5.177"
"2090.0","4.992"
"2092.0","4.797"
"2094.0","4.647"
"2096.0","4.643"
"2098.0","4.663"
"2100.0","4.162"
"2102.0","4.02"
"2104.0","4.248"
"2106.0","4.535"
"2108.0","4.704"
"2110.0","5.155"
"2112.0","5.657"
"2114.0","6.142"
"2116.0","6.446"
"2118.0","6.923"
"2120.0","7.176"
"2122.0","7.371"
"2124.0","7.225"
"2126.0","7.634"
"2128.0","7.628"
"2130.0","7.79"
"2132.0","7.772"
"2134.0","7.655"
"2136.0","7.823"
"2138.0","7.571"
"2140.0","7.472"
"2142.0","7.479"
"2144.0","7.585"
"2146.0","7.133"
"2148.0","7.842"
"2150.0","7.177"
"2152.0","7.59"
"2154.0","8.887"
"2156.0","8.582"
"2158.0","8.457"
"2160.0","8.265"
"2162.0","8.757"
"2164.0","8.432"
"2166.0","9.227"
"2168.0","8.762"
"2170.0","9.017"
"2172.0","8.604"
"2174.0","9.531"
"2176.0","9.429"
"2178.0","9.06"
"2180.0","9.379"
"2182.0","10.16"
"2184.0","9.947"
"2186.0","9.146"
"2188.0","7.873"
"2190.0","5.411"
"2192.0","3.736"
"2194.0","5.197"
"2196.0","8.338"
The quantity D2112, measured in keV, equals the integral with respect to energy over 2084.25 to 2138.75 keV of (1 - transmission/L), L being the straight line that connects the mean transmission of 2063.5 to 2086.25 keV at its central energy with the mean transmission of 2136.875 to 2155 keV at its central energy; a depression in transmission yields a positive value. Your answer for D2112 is 6.55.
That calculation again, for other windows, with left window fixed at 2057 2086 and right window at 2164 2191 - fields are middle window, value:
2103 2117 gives 3.5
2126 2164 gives 0.6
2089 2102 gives 4.0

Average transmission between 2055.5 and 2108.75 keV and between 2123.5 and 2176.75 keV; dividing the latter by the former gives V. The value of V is 1.5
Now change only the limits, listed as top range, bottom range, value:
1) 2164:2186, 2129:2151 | 1.22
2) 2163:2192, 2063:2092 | 1.54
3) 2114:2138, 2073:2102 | 1.44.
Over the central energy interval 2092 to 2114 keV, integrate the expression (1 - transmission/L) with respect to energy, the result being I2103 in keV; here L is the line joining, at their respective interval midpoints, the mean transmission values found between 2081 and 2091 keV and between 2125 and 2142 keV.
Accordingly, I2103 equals 5.0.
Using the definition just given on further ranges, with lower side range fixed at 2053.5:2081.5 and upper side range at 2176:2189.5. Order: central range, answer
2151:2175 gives -0.1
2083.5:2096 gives 3.3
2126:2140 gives 0.3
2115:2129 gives 0.7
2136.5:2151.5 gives 1.2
